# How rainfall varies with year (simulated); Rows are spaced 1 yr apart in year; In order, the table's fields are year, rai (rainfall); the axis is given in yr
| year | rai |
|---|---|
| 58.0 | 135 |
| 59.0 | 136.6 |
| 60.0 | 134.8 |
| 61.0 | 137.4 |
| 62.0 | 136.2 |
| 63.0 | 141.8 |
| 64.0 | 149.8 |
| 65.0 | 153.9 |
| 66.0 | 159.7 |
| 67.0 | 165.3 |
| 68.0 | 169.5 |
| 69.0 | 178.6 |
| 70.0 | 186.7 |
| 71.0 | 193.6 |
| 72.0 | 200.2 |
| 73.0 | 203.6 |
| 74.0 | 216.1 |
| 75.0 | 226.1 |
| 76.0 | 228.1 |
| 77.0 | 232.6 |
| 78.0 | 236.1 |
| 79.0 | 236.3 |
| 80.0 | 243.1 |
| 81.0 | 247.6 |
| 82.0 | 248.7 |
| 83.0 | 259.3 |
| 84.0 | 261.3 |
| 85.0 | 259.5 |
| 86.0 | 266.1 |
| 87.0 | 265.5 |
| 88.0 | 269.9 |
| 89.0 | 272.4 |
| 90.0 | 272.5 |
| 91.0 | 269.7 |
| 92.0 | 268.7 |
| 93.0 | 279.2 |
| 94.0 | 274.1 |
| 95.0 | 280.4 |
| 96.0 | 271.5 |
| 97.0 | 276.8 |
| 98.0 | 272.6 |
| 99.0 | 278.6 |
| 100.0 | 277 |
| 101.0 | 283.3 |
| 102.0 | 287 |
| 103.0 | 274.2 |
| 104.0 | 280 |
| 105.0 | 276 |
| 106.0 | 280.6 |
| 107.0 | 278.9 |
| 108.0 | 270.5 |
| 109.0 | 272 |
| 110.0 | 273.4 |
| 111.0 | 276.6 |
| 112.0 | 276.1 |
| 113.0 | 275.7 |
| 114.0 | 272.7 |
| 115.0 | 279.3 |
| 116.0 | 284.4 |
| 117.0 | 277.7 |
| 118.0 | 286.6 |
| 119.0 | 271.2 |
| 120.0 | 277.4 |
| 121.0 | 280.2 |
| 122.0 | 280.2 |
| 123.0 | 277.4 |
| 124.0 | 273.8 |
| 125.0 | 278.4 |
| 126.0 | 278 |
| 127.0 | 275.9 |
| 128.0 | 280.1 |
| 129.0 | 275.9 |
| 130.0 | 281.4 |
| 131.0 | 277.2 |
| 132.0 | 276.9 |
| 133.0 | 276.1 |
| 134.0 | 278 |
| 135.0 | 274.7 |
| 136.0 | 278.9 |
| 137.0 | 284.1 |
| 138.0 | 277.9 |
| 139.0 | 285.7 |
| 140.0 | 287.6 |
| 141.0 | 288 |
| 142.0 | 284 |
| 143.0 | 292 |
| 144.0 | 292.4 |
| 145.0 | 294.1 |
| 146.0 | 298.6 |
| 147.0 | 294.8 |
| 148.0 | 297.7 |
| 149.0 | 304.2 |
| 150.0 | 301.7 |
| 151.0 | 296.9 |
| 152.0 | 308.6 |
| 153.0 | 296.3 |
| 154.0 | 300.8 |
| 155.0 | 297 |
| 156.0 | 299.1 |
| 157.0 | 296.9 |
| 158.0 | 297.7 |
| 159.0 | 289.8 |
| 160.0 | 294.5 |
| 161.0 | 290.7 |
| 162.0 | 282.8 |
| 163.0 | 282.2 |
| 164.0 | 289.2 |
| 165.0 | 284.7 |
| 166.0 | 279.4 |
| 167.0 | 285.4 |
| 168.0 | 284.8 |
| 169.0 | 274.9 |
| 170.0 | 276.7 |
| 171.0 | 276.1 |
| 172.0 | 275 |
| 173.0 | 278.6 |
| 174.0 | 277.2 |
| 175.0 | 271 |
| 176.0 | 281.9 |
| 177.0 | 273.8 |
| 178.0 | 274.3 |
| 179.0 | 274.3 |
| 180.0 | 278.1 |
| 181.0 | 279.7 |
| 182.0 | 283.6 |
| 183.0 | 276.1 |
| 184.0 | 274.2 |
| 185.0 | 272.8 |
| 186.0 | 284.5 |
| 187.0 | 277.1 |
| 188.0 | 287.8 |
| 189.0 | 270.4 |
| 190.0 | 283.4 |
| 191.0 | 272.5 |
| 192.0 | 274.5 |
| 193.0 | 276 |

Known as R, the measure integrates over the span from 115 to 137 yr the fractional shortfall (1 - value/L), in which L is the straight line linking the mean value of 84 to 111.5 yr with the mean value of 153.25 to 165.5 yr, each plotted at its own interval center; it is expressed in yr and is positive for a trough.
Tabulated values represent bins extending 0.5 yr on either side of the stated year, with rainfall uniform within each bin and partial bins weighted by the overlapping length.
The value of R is 0.3 yr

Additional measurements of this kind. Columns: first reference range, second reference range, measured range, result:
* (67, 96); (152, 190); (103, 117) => -1.3 yr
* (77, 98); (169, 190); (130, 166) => -2.3 yr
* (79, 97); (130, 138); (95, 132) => -0.7 yr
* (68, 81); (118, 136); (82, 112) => -3.9 yr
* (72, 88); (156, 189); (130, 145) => -0.9 yr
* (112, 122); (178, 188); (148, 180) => -1.0 yr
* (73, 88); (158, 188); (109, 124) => -1.1 yr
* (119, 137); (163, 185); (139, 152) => -0.8 yr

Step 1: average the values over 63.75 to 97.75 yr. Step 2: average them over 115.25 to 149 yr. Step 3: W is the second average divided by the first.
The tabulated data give 1.2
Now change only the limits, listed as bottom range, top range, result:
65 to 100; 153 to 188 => 1.18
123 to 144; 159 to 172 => 1.01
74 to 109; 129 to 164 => 1.10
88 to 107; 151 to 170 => 1.05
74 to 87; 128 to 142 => 1.14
